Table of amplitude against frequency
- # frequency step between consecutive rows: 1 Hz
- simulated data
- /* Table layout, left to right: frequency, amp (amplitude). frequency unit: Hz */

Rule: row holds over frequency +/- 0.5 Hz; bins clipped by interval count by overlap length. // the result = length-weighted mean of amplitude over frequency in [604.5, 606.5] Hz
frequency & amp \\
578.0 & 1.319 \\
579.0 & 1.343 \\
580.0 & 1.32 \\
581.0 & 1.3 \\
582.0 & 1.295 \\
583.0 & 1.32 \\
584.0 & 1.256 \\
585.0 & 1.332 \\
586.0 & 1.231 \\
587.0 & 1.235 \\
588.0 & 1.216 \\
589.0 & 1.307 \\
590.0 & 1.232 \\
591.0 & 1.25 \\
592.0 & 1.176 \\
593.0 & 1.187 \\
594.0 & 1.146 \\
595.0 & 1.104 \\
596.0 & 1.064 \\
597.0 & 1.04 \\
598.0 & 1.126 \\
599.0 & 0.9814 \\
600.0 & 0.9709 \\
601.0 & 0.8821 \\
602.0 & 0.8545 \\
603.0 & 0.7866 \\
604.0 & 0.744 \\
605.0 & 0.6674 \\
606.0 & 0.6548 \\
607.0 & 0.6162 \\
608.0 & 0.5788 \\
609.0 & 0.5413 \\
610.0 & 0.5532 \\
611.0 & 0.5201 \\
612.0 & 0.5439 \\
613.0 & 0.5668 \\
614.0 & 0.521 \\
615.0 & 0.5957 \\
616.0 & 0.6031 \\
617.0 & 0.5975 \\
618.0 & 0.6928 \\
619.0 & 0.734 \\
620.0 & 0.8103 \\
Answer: 0.661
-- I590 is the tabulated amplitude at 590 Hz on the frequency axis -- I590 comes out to 1.232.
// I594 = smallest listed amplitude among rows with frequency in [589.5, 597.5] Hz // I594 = 1.04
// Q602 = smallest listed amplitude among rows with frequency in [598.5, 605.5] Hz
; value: 0.6674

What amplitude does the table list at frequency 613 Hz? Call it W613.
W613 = 0.5668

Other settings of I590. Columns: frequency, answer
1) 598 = 1.126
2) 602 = 0.8545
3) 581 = 1.3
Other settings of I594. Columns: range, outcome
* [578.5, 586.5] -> 1.231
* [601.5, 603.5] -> 0.7866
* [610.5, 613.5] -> 0.5201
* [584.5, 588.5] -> 1.216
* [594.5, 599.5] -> 0.9814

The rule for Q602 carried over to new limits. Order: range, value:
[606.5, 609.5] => 0.5413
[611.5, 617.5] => 0.521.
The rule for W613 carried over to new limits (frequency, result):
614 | 0.521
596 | 1.064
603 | 0.7866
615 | 0.5957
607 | 0.6162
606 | 0.6548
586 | 1.231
